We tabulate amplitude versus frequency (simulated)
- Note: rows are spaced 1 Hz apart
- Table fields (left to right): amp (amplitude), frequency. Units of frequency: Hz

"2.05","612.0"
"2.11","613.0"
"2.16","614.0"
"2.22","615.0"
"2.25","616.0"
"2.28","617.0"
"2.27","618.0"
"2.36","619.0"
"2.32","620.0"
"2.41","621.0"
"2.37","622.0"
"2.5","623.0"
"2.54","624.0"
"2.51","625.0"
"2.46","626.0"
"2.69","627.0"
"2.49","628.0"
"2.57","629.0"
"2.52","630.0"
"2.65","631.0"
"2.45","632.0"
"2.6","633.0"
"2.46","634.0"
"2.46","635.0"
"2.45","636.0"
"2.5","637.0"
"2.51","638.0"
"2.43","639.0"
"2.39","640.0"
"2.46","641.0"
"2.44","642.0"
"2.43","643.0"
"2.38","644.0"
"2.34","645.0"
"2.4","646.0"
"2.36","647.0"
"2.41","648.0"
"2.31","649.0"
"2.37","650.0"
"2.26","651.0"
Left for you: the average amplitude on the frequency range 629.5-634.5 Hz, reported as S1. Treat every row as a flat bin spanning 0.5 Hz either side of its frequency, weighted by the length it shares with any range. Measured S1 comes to 2.54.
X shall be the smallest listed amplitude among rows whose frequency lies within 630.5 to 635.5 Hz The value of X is 2.45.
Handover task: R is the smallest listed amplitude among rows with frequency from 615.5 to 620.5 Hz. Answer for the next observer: 2.25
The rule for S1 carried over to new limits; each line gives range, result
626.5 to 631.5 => 2.58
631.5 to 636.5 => 2.48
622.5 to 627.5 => 2.54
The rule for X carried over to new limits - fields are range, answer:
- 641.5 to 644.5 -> 2.38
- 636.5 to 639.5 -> 2.43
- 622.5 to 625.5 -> 2.5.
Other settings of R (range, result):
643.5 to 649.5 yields 2.31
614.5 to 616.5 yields 2.22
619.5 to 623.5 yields 2.32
